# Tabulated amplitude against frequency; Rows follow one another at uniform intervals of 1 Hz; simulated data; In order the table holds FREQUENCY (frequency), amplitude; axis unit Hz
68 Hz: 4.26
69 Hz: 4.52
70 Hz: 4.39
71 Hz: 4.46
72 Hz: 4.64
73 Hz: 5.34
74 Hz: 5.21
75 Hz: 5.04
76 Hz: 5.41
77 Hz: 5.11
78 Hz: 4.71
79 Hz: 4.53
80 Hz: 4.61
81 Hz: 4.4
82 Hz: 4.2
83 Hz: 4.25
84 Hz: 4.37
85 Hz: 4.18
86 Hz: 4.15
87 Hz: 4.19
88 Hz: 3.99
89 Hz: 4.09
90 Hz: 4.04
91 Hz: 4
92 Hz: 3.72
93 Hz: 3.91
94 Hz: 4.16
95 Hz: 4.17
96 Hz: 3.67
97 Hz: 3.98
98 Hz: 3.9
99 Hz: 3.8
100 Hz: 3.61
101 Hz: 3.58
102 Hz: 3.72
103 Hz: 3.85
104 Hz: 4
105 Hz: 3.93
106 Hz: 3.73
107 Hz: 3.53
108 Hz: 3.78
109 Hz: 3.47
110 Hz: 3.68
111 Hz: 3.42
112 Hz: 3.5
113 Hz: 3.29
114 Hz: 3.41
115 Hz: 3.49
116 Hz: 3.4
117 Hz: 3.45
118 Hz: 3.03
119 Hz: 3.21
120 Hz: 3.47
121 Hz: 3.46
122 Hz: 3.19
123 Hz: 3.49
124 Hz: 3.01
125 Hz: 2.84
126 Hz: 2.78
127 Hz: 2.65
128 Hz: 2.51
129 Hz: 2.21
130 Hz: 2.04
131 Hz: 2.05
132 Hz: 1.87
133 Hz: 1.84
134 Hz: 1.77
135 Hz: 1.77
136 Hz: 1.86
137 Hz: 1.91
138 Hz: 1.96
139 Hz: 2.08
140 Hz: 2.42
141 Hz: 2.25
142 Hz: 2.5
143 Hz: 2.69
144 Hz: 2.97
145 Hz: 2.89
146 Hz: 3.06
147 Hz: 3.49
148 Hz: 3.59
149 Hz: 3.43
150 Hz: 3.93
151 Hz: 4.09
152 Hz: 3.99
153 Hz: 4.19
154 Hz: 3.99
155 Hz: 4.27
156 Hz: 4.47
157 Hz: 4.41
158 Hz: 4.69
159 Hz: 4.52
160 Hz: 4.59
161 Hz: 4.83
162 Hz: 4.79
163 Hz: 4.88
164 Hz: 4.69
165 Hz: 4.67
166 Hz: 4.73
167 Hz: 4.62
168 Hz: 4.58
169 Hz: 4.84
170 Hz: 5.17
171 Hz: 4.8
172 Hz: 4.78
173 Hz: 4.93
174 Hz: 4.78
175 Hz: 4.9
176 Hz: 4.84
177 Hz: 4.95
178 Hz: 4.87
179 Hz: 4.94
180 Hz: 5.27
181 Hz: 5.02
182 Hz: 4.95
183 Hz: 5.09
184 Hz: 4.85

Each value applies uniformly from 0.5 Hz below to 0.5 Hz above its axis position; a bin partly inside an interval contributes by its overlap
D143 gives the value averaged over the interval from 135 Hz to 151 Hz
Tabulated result 2.75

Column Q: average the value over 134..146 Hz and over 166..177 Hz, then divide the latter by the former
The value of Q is 2.1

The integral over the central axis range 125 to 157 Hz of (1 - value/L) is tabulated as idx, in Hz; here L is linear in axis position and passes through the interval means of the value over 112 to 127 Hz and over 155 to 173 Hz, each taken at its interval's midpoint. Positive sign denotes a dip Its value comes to 9.2 Hz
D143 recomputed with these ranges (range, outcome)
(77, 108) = 4.05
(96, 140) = 3.06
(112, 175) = 3.49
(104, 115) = 3.59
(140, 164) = 3.84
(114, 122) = 3.35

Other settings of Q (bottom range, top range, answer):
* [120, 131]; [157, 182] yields 1.71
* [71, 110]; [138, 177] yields 0.97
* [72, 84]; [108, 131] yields 0.65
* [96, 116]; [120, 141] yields 0.66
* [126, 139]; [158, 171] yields 2.29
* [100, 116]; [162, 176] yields 1.33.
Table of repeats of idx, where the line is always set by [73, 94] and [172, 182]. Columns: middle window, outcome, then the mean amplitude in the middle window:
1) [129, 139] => 5.9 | 1.92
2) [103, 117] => 3.0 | 3.59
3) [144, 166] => 3.1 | 4.15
